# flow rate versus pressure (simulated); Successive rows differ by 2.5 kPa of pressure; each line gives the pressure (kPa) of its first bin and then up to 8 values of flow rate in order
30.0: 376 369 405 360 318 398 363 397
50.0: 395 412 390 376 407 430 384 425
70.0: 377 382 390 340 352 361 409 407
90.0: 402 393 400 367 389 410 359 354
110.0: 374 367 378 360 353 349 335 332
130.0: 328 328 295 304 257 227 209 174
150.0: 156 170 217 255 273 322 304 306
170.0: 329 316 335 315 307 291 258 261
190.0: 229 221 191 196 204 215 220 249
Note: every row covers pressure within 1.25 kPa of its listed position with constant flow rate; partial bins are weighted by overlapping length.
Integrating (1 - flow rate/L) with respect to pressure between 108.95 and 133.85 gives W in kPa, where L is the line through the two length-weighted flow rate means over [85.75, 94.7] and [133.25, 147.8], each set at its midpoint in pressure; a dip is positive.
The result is -3.38 kPa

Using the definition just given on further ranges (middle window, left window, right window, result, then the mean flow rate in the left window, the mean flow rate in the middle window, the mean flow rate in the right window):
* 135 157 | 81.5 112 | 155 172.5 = 6.8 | 385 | 220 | 294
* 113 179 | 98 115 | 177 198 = 4.9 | 375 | 290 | 252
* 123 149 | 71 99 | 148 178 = 2.6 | 382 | 280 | 271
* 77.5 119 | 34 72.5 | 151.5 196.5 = -4.0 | 389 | 379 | 272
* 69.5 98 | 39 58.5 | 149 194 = -2.6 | 382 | 382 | 270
